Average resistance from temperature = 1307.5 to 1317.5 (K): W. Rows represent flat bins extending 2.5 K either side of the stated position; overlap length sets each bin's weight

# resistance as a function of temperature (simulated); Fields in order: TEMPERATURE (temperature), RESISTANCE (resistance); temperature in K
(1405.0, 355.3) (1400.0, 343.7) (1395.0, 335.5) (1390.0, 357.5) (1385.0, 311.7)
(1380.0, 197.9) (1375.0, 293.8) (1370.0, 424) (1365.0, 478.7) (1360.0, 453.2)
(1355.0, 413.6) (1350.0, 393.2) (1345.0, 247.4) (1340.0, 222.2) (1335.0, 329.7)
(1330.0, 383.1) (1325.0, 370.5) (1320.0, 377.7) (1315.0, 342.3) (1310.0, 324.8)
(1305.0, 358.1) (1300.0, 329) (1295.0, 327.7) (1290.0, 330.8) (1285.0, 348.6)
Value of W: 334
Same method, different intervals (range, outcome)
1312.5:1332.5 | 368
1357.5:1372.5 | 452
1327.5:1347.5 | 296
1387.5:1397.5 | 346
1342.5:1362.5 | 377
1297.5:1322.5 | 346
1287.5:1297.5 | 329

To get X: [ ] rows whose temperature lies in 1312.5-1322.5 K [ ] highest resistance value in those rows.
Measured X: 377.7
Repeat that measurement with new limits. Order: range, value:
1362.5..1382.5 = 478.7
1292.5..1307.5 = 358.1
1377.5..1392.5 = 357.5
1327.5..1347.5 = 383.1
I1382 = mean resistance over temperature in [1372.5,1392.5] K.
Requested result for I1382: 290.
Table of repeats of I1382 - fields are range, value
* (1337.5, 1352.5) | 288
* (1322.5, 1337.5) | 361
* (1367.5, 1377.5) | 359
